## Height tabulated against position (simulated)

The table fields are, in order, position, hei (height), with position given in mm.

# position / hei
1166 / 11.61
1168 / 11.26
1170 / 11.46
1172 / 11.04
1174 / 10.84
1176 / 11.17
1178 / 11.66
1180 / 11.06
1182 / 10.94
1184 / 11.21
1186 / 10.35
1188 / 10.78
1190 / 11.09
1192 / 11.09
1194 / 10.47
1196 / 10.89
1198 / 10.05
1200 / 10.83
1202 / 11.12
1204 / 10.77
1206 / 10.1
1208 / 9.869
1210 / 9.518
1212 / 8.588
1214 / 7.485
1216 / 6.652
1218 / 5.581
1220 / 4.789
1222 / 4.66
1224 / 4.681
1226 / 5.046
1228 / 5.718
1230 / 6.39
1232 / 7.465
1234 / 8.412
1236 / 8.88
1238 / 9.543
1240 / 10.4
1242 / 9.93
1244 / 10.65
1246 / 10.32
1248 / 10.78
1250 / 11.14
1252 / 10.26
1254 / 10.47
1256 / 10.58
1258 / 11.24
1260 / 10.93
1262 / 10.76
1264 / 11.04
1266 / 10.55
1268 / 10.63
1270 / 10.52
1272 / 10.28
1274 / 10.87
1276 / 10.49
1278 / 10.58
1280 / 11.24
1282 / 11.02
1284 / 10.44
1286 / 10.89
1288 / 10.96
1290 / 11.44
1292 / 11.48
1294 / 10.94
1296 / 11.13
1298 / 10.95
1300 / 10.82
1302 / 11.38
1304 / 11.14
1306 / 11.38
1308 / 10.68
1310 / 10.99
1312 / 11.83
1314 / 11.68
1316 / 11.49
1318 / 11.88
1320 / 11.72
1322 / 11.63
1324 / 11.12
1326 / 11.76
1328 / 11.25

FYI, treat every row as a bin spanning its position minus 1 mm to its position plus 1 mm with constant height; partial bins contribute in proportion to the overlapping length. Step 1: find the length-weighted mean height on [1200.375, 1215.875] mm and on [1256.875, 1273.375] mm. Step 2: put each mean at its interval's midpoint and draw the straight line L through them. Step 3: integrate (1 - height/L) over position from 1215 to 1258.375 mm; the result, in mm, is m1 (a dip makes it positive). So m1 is 8.1 mm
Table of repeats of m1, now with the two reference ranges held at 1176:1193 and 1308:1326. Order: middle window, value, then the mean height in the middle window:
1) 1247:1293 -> 2.2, 10.8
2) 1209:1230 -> 9.2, 6.28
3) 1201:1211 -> 0.7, 10.3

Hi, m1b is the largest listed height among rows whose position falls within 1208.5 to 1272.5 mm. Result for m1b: 11.24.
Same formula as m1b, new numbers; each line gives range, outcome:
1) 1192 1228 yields 11.12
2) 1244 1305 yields 11.48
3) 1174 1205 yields 11.66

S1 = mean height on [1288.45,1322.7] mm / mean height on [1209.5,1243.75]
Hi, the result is 1.55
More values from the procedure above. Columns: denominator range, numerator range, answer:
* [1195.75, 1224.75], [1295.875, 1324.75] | 1.36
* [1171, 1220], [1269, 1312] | 1.09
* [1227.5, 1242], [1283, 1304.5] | 1.33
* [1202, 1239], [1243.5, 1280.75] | 1.42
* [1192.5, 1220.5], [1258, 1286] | 1.17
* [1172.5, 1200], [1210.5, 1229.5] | 0.55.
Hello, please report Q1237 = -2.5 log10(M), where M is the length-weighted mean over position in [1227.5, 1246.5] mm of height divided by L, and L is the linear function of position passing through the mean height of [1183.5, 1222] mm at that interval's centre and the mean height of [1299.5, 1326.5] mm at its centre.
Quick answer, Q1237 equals 0.14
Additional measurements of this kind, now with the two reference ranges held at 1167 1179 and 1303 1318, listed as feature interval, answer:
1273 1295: 0.04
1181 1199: 0.05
